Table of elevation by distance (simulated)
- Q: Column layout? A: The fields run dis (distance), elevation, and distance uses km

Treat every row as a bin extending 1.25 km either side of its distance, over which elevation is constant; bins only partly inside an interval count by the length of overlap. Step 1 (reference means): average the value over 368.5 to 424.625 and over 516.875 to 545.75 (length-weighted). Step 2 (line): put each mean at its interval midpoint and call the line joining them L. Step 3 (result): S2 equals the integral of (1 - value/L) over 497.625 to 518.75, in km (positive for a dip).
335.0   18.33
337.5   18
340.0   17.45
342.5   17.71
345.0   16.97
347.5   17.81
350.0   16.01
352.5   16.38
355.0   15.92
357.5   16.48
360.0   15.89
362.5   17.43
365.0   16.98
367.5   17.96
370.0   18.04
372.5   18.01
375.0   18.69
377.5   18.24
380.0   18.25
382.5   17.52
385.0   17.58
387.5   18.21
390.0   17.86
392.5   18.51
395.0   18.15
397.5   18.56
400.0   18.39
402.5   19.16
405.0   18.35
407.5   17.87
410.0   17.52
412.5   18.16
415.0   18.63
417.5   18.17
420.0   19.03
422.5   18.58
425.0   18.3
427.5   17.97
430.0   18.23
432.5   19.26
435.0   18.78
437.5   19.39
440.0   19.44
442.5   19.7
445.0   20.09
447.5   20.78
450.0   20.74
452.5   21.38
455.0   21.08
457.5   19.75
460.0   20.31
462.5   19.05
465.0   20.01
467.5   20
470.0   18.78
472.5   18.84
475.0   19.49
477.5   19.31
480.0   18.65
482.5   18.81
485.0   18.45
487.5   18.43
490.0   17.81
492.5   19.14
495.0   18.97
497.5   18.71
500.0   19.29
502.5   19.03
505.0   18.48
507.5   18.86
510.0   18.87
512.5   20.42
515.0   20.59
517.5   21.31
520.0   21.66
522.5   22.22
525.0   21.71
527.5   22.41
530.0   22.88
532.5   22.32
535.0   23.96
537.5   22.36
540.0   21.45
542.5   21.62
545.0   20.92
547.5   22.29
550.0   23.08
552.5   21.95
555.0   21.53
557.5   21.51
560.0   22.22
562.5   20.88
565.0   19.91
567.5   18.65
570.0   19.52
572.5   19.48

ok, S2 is 1.9 km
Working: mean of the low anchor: 18.2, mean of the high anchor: 22.1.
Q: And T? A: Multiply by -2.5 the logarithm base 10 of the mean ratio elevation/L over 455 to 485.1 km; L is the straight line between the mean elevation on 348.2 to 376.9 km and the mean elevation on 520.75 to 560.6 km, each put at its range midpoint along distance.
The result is 0.04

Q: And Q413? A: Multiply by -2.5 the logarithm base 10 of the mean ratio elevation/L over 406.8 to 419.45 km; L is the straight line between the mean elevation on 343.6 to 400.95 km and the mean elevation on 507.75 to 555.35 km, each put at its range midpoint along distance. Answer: 0.03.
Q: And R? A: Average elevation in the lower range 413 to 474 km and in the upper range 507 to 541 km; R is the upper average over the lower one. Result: 1.11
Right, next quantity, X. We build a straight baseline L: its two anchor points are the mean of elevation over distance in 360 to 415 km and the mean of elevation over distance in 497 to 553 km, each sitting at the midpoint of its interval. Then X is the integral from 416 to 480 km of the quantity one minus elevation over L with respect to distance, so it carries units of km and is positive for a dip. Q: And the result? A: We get -0.1 km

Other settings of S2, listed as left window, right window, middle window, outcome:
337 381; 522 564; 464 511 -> 3.8 km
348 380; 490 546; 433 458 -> -1.3 km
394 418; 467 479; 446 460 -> -1.3 km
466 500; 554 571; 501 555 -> -4.0 km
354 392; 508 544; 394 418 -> 0.2 km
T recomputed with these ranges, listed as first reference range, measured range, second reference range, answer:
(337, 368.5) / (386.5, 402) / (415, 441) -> -0.02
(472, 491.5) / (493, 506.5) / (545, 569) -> 0.02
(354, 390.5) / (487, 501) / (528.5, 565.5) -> 0.10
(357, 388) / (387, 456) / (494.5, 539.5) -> -0.01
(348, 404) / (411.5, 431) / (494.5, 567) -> 0.02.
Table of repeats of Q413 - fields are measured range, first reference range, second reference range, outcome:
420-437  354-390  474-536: 0.00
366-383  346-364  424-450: -0.06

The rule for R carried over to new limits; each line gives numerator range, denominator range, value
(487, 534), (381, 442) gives 1.10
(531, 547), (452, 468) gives 1.10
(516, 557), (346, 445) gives 1.22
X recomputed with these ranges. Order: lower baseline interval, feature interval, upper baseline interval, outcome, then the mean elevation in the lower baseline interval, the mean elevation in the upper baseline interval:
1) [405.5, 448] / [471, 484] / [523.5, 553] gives 0.9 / 18.8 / 22.3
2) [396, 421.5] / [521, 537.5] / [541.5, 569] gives -1.4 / 18.4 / 21.3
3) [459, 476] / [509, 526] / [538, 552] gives 0.0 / 19.5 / 21.9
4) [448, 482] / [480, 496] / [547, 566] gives 1.3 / 19.8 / 21.7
